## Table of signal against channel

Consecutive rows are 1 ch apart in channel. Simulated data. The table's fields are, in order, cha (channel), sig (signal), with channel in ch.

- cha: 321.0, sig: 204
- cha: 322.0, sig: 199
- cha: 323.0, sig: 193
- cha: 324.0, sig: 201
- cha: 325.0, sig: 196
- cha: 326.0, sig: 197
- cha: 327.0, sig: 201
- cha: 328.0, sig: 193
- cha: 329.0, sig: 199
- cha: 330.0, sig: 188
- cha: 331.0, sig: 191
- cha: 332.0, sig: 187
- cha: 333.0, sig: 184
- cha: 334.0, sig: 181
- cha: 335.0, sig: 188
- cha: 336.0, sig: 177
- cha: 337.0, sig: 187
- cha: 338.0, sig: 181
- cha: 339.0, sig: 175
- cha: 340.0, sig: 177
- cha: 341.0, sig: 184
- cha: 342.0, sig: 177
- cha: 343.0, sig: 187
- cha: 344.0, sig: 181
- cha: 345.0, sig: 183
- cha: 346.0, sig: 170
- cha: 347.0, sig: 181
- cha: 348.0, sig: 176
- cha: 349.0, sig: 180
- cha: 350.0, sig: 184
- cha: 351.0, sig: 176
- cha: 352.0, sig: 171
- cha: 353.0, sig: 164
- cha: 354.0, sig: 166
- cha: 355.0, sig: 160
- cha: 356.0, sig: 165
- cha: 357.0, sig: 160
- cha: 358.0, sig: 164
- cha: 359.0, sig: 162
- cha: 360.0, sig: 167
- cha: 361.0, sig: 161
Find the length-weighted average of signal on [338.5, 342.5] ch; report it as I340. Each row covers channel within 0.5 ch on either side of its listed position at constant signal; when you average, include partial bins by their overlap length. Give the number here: 178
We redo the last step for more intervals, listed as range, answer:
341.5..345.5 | 182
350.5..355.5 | 167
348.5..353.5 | 175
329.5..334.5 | 186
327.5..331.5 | 193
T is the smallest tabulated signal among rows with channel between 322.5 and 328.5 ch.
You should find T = 193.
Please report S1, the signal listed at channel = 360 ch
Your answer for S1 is 167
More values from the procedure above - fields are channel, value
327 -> 201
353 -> 164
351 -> 176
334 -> 181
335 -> 188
